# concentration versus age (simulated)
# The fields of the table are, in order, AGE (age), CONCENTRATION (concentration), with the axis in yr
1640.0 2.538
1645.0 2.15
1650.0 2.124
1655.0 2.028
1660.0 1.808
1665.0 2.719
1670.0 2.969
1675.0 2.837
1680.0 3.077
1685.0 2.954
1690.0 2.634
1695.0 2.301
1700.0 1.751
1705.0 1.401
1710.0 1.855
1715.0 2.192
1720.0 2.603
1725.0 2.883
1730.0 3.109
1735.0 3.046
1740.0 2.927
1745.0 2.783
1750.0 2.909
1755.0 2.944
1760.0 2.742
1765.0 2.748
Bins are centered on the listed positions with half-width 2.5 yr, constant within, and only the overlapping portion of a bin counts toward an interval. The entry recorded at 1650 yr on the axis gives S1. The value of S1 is 2.124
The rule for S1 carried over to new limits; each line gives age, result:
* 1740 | 2.927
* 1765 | 2.748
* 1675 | 2.837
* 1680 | 3.077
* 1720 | 2.603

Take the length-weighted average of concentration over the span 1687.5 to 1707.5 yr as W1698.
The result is 2.02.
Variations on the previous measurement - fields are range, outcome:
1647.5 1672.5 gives 2.33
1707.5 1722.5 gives 2.22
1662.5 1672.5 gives 2.84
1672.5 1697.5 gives 2.76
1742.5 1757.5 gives 2.88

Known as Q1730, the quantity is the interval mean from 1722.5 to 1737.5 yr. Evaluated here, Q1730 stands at 3.01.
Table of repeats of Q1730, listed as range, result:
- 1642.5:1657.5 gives 2.1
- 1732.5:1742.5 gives 2.99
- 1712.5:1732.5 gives 2.7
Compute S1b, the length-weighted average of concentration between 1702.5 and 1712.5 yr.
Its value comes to 1.63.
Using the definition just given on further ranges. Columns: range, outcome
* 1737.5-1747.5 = 2.85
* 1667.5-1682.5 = 2.96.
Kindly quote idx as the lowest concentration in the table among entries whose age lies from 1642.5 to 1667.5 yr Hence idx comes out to 1.808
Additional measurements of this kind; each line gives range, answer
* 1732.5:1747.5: 2.783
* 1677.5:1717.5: 1.401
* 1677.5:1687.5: 2.954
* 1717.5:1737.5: 2.603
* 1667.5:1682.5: 2.837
